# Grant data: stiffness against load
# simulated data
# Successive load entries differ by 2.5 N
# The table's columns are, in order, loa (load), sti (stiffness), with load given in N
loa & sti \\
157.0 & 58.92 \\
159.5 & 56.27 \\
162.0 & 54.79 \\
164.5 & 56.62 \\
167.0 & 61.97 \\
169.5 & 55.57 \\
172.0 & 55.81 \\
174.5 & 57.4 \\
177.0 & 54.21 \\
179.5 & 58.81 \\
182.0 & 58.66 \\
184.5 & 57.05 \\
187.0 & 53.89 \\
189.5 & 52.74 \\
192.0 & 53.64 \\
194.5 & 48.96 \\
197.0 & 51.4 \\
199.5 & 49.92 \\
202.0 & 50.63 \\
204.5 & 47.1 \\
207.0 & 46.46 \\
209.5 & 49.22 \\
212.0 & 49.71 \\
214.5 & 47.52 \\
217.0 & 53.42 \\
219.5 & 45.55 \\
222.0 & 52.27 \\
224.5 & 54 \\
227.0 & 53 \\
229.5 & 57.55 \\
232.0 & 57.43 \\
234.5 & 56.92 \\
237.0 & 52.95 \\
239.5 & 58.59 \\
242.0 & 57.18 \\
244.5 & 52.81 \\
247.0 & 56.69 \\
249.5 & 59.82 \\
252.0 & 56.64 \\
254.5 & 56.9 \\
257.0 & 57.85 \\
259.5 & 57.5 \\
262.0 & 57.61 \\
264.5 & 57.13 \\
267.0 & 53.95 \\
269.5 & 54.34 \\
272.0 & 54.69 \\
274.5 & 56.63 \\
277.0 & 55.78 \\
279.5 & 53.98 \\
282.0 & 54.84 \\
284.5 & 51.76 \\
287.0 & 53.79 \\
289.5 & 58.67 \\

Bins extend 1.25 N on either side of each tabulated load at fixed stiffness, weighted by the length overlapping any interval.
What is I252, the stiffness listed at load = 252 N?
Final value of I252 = 56.64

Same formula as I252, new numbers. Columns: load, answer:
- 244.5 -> 52.81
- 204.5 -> 47.1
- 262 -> 57.61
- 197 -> 51.4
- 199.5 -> 49.92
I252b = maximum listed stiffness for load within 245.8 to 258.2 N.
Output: 59.82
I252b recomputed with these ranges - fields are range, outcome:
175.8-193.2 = 58.81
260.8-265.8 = 57.61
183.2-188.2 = 57.05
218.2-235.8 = 57.55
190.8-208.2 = 53.64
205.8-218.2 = 53.42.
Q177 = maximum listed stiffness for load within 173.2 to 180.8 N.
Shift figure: 58.81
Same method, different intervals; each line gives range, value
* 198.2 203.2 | 50.63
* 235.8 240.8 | 58.59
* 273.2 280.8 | 56.63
